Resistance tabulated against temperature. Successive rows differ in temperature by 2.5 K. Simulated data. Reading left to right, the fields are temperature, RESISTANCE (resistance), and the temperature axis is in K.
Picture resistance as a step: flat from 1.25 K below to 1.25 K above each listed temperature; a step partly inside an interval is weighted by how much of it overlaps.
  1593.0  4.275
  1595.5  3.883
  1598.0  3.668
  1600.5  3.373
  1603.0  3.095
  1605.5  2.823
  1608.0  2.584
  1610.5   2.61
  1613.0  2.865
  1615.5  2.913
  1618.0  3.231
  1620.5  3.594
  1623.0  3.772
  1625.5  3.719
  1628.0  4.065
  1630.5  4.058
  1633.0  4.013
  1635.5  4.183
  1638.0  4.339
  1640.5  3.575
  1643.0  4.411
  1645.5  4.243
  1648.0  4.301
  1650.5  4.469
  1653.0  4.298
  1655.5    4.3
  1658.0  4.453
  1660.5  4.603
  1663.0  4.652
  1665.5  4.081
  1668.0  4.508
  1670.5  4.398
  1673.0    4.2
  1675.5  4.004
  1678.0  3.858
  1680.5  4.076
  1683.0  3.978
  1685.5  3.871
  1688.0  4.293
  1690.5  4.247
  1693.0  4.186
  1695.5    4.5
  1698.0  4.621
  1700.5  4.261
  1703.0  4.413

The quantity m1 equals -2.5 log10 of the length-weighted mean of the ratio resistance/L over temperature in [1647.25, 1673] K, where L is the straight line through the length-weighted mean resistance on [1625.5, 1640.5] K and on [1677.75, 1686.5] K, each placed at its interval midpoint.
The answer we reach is -0.10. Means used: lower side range 4.05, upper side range 3.96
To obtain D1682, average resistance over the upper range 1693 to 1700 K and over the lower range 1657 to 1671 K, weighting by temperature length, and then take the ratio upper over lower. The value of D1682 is 1.0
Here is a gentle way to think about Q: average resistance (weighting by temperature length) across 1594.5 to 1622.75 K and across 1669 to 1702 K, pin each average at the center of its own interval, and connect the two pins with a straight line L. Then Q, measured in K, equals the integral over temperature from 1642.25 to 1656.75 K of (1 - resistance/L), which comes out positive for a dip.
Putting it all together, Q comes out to -2.4 K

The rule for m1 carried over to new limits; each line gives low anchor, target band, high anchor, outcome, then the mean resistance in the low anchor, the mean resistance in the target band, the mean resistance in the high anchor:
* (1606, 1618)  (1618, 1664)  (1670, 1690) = -0.23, 2.8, 4.14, 4.08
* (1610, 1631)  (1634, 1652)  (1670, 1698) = -0.14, 3.43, 4.22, 4.16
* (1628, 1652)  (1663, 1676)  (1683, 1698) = -0.02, 4.17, 4.29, 4.23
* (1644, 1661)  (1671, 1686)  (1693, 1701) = 0.10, 4.37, 4.02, 4.44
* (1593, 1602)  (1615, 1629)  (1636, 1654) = 0.12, 3.71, 3.57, 4.23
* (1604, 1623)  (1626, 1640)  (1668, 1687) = -0.22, 3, 4.08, 4.09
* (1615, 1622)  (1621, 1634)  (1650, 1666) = -0.10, 3.3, 3.9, 4.42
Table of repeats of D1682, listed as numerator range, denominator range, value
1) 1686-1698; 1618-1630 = 1.15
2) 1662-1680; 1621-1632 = 1.09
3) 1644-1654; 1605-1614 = 1.60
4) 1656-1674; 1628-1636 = 1.08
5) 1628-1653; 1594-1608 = 1.26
